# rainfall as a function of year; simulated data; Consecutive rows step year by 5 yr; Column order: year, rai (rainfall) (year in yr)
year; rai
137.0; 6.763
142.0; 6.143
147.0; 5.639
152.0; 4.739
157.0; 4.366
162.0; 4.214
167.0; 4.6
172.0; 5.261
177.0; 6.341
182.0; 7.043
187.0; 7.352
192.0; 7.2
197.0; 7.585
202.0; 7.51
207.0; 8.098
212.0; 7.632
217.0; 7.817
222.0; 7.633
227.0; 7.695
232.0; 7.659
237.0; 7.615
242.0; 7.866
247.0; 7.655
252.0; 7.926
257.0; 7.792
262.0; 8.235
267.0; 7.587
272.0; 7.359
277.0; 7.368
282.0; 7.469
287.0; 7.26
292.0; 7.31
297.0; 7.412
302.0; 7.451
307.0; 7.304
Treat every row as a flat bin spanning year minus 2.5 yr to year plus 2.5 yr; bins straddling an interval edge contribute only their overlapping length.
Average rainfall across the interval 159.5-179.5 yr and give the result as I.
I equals 5.1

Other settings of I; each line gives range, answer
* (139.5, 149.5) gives 5.89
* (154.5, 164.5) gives 4.29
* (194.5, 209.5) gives 7.73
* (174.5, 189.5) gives 6.91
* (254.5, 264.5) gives 8.01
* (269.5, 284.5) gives 7.4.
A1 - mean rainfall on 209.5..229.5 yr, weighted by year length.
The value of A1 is 7.69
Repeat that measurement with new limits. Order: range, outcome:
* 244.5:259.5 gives 7.79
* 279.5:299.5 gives 7.36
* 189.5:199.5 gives 7.39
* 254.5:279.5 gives 7.67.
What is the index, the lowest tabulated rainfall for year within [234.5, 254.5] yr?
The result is 7.615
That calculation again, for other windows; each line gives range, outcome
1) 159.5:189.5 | 4.214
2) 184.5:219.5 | 7.2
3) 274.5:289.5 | 7.26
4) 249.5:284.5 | 7.359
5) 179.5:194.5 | 7.043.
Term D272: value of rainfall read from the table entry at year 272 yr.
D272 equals 7.359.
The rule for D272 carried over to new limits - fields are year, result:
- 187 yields 7.352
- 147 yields 5.639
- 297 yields 7.412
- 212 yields 7.632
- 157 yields 4.366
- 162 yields 4.214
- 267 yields 7.587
